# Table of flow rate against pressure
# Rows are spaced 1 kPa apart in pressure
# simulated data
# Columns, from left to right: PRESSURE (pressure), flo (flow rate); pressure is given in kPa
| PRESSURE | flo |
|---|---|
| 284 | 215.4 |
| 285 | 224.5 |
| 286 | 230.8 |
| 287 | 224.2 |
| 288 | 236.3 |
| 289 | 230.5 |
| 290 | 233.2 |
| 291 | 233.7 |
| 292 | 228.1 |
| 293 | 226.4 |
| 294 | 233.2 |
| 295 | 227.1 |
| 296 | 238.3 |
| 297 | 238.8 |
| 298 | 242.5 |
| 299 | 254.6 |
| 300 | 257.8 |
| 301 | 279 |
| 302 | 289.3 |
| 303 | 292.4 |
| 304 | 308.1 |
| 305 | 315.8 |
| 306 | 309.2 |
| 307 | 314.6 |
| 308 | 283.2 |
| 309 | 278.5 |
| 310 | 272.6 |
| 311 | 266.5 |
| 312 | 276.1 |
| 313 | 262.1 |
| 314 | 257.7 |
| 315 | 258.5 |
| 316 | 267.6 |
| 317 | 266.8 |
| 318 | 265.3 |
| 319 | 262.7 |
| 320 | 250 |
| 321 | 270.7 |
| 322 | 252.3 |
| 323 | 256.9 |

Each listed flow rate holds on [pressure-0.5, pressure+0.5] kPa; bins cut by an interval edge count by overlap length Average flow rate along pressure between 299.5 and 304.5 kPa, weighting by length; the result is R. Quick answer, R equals 285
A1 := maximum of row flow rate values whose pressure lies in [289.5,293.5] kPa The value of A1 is 233.7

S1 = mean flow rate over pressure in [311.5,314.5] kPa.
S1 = 265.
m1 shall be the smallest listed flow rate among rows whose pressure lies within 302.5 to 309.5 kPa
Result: 278.5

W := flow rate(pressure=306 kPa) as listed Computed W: 309.2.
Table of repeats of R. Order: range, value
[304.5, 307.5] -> 313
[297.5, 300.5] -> 252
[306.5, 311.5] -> 283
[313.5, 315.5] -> 258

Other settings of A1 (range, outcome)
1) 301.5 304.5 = 308.1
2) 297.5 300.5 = 257.8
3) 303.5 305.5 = 315.8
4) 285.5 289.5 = 236.3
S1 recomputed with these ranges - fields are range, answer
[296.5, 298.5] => 241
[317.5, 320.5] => 259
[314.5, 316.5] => 263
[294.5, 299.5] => 240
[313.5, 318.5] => 263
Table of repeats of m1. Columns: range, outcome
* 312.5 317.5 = 257.7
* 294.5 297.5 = 227.1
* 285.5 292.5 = 224.2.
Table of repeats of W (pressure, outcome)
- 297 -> 238.8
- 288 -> 236.3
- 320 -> 250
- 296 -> 238.3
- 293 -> 226.4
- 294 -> 233.2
